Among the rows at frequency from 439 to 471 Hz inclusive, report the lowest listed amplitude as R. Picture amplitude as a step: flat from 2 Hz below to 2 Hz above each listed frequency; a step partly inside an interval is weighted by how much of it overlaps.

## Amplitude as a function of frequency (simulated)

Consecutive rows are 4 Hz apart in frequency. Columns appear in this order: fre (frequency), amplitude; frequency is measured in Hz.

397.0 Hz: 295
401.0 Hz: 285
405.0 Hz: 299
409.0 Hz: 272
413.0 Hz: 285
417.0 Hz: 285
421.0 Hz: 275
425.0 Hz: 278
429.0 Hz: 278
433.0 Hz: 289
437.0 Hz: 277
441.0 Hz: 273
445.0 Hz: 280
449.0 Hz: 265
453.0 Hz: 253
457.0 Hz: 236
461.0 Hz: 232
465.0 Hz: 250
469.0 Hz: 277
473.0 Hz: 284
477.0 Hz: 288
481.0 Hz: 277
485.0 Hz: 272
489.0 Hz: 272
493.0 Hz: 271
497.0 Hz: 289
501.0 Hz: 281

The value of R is 232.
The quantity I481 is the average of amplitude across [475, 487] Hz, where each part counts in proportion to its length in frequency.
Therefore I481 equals 279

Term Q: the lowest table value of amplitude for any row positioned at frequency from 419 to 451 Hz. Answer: 265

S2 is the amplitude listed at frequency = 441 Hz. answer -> 273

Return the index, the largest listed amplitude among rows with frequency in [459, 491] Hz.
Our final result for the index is 288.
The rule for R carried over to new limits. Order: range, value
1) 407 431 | 272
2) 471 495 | 271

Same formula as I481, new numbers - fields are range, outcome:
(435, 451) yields 274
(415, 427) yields 279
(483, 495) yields 272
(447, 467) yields 247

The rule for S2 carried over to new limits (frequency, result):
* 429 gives 278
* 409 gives 272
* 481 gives 277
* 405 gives 299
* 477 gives 288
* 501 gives 281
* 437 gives 277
